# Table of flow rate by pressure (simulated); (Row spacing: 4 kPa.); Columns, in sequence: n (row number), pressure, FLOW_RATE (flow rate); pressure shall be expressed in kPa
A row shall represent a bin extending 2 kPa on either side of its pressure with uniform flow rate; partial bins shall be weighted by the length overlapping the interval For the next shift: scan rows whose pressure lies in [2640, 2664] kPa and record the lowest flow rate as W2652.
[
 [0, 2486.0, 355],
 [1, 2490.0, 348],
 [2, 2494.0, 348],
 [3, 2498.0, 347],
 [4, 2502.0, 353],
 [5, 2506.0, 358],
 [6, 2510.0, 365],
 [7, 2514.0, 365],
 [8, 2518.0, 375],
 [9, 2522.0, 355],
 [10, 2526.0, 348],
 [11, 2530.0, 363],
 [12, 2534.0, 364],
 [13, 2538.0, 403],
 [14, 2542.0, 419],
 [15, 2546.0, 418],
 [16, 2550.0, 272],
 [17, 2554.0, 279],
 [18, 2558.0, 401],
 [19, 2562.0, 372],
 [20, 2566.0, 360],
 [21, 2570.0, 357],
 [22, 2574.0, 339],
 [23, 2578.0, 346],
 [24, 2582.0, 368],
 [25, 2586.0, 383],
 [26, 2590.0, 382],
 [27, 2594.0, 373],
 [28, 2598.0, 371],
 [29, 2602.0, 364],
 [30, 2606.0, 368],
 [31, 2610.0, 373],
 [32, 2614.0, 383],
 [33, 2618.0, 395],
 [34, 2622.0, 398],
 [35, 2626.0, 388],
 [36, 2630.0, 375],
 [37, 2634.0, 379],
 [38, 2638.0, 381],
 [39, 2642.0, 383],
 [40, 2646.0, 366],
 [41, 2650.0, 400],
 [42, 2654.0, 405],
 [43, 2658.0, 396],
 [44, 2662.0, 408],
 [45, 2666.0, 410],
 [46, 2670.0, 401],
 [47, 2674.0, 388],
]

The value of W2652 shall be 366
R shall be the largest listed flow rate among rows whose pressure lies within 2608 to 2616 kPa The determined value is 383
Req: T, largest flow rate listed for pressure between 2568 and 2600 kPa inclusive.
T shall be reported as 383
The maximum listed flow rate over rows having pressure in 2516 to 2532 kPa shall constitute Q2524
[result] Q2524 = 375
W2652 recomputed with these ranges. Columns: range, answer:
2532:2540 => 364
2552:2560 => 279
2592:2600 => 371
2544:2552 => 272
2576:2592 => 346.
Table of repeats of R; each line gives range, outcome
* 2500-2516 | 365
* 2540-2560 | 419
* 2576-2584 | 368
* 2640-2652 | 400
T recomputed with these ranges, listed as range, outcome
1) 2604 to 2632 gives 398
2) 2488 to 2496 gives 348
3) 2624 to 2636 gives 388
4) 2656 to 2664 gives 408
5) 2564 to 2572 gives 360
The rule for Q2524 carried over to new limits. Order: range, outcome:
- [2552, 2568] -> 401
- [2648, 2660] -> 405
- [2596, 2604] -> 371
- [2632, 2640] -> 381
